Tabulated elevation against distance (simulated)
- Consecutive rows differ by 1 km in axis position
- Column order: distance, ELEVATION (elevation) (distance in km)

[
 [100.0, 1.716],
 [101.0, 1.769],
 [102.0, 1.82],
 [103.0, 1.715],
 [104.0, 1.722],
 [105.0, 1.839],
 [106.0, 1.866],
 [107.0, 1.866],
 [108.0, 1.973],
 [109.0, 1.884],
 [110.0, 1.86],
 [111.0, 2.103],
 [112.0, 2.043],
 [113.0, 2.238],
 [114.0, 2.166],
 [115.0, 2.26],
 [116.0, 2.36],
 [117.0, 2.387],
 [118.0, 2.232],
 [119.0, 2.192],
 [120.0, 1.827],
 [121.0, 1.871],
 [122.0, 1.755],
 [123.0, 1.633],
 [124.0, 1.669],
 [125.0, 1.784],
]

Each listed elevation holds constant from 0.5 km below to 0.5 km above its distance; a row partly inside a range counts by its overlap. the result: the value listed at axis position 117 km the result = 2.387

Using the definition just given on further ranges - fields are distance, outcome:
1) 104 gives 1.722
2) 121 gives 1.871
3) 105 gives 1.839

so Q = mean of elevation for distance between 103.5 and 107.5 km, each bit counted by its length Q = 1.82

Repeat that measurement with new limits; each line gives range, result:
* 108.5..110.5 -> 1.87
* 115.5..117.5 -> 2.37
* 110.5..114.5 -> 2.14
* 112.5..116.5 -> 2.26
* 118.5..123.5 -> 1.86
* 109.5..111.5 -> 1.98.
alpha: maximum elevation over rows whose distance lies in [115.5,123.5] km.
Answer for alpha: 2.387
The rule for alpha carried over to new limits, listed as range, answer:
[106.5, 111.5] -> 2.103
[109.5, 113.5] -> 2.238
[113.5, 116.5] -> 2.36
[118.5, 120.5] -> 2.192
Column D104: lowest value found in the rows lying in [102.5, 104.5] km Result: 1.715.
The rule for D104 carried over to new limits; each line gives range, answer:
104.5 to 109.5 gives 1.839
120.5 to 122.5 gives 1.755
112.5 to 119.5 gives 2.166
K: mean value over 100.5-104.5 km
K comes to 1.76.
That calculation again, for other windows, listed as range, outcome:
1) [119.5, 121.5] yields 1.85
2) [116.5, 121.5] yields 2.1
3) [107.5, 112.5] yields 1.97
